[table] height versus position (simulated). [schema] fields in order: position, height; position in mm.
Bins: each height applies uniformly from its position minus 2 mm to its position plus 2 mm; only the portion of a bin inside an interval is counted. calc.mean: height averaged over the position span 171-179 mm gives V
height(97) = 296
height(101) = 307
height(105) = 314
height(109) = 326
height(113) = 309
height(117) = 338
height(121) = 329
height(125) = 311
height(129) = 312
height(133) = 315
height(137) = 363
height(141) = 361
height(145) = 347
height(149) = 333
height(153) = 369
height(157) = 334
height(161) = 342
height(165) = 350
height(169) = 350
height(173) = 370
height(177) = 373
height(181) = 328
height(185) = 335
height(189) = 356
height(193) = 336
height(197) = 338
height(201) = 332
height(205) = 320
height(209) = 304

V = 372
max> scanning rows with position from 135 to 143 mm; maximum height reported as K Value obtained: 363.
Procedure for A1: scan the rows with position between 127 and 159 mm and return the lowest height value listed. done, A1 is 312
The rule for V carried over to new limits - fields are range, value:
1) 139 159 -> 349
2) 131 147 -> 346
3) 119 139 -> 326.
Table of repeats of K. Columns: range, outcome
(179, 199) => 356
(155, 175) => 370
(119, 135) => 329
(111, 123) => 338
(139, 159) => 369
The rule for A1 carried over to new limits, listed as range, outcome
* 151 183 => 328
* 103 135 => 309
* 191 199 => 336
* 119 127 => 311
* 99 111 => 307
